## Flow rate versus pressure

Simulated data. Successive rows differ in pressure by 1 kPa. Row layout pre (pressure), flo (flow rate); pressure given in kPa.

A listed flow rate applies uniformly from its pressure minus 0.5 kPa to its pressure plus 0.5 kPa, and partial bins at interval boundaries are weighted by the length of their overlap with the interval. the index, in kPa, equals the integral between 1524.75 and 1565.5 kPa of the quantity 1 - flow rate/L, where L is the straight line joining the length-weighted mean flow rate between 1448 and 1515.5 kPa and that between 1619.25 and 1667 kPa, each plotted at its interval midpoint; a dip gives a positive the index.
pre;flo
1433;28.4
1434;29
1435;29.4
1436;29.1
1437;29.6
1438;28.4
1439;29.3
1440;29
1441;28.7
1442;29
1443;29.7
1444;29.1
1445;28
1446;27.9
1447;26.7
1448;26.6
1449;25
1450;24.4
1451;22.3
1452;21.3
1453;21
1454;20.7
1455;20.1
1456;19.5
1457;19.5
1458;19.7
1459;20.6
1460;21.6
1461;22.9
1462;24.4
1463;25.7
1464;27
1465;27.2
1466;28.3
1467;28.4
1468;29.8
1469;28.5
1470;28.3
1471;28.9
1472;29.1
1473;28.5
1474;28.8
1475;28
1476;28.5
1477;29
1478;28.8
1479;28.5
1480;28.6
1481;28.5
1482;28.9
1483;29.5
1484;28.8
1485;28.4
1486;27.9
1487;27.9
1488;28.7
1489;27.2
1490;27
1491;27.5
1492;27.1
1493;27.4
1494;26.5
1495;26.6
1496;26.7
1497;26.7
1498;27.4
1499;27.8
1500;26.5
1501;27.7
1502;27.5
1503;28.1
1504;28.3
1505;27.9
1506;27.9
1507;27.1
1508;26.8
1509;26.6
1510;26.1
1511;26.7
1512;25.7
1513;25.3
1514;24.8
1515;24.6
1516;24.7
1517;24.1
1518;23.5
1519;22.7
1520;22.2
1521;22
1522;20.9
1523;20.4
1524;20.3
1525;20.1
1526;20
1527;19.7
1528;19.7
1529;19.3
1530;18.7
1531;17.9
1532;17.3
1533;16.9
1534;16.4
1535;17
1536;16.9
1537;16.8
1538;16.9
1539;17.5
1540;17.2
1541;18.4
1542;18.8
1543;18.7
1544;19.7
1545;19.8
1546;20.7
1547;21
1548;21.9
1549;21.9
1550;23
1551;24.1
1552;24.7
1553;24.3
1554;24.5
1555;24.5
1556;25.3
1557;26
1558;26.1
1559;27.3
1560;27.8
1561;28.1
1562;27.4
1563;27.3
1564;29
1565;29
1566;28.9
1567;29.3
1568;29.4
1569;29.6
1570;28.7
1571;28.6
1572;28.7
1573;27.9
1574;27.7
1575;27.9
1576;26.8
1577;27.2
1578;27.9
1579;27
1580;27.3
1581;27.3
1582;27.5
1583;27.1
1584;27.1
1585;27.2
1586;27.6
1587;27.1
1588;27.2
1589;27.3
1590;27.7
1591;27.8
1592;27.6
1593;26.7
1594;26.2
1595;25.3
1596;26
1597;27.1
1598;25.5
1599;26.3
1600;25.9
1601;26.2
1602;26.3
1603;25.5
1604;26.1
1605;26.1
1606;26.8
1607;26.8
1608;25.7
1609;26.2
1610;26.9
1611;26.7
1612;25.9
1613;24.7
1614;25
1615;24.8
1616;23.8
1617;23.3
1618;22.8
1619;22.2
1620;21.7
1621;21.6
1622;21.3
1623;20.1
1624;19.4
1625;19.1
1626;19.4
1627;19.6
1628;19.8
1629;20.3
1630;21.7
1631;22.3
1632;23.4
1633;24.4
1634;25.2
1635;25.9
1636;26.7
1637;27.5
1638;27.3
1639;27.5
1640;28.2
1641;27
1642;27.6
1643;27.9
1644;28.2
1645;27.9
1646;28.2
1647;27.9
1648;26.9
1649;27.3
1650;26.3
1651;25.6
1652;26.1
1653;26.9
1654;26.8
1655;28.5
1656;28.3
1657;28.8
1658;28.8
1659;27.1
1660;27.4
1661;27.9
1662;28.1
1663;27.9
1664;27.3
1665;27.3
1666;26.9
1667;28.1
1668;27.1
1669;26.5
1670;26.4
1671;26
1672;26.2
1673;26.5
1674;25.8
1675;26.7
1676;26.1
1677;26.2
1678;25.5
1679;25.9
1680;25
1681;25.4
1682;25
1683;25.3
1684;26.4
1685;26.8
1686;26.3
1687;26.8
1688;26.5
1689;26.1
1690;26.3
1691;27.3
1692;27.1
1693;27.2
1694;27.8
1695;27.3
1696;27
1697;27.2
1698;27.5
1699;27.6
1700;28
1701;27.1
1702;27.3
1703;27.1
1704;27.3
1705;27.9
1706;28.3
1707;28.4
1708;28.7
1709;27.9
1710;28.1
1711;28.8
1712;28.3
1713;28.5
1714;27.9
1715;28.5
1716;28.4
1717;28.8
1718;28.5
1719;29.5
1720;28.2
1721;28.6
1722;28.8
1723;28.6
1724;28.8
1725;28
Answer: 6.8 kPa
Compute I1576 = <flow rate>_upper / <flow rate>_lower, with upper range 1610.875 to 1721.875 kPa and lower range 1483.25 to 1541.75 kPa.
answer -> 1.1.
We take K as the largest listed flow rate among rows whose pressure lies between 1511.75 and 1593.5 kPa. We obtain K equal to 29.6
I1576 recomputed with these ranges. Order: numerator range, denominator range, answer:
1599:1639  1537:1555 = 1.16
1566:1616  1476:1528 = 1.04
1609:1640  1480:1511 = 0.85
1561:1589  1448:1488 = 1.07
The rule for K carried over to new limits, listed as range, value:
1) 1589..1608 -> 27.8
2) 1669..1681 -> 26.7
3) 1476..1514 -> 29.5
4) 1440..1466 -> 29.7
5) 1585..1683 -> 28.8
